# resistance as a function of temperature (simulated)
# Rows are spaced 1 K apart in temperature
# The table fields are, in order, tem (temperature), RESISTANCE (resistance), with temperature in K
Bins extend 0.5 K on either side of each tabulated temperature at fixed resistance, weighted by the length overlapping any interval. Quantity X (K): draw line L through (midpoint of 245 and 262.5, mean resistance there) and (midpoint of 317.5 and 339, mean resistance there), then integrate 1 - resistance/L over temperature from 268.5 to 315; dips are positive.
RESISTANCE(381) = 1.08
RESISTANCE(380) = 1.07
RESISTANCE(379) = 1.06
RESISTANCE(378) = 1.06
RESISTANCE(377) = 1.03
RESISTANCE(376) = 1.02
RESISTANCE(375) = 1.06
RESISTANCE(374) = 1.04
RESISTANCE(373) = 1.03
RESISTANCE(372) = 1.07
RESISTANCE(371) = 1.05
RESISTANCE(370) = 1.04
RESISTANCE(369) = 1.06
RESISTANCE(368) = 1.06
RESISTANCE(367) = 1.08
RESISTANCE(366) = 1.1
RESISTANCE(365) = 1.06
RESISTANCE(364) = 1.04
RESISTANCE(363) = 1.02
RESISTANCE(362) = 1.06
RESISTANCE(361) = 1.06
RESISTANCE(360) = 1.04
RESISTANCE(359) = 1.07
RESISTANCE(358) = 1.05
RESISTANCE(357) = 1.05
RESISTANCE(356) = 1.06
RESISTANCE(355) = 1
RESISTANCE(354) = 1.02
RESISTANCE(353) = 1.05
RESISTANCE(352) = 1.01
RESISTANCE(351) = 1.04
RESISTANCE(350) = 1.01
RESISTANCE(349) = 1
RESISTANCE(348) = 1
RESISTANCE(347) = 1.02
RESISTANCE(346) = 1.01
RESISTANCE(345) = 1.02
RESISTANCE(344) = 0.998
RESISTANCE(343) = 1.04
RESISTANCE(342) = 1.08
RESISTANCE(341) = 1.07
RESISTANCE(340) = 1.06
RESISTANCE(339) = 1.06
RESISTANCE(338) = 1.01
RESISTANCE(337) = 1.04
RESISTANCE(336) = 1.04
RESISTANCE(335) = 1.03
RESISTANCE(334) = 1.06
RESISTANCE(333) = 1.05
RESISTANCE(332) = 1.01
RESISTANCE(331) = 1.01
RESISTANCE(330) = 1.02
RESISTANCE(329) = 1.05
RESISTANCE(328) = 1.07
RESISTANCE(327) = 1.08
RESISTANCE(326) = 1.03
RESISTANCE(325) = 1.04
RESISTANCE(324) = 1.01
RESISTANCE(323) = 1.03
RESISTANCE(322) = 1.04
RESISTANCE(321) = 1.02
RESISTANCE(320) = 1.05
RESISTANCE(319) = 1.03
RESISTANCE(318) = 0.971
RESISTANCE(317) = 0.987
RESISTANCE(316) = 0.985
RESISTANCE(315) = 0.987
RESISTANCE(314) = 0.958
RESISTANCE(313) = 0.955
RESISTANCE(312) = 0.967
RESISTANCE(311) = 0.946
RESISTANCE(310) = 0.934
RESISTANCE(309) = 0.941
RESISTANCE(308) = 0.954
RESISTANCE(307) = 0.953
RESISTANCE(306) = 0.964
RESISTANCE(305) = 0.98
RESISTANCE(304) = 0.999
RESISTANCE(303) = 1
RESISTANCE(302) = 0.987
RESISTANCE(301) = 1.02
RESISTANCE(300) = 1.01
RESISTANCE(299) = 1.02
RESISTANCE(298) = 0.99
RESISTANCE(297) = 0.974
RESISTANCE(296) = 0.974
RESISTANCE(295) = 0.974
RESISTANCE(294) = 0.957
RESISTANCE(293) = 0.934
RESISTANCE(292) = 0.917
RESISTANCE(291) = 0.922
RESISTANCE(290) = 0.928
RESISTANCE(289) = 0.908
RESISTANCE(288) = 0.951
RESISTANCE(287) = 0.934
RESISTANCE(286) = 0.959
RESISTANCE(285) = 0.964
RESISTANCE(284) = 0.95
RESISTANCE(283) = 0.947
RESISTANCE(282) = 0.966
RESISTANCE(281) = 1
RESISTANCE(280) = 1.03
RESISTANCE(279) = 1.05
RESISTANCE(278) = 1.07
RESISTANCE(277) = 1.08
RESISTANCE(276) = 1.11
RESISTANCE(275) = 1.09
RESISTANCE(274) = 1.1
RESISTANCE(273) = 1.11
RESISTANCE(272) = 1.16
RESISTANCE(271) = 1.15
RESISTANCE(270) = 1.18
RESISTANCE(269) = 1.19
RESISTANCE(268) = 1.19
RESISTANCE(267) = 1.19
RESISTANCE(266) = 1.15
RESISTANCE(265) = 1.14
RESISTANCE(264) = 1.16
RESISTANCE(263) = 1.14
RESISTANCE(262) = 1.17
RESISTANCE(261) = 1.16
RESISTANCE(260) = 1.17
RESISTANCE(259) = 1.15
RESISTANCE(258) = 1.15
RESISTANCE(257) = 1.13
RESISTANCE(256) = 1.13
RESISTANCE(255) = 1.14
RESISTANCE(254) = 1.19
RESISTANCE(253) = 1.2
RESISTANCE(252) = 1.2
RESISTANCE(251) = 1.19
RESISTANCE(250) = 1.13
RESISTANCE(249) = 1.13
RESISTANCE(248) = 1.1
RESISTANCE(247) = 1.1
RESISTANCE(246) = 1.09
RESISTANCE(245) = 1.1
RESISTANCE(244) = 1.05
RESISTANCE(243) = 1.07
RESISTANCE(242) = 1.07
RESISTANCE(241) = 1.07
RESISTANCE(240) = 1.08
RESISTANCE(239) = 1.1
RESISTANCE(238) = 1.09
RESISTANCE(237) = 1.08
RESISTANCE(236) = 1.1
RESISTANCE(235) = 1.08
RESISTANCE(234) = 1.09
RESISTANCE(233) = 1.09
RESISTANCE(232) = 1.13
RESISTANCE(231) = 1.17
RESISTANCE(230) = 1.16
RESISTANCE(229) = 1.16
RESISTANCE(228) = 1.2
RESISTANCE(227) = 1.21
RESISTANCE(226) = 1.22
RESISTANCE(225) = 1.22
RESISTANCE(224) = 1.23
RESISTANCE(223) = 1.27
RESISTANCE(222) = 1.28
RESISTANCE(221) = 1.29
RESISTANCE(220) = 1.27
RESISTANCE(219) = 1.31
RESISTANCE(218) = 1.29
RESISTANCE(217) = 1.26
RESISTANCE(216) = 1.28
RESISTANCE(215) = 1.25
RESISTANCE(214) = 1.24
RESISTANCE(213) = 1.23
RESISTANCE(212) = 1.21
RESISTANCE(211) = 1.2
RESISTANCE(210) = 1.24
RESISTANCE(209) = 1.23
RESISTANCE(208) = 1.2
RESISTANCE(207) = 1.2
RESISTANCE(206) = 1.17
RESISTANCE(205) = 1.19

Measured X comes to 3.8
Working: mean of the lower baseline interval 1.15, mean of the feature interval 1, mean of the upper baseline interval 1.03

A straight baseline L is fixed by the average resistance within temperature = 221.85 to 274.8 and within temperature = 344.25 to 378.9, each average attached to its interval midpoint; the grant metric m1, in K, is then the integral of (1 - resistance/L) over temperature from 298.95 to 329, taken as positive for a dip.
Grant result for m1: 2.4 K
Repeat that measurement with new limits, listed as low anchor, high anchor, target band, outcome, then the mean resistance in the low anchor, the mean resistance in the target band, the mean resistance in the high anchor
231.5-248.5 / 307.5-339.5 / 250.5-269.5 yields -1.70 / 1.09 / 1.17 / 1.01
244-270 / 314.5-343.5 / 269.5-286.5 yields 0.95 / 1.15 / 1.05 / 1.03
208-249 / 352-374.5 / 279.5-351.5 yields 6.24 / 1.17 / 0.998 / 1.05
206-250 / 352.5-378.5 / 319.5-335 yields 0.65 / 1.17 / 1.04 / 1.05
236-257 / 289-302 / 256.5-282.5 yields -1.90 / 1.12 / 1.12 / 0.967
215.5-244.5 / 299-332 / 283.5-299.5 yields 1.43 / 1.17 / 0.954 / 1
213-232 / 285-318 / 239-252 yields 0.61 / 1.24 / 1.1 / 0.965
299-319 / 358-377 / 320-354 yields -0.71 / 0.976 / 1.03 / 1.05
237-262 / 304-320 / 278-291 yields 0.89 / 1.12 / 0.968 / 0.971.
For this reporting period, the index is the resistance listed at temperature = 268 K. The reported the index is 1.19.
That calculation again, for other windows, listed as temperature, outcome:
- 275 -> 1.09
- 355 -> 1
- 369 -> 1.06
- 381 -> 1.08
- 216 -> 1.28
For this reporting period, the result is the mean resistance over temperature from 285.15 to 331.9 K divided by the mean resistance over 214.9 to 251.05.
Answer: 0.8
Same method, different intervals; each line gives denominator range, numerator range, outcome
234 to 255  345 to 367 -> 0.93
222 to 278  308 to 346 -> 0.89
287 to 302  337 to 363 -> 1.08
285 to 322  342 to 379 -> 1.07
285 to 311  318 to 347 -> 1.08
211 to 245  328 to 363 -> 0.88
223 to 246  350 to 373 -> 0.93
